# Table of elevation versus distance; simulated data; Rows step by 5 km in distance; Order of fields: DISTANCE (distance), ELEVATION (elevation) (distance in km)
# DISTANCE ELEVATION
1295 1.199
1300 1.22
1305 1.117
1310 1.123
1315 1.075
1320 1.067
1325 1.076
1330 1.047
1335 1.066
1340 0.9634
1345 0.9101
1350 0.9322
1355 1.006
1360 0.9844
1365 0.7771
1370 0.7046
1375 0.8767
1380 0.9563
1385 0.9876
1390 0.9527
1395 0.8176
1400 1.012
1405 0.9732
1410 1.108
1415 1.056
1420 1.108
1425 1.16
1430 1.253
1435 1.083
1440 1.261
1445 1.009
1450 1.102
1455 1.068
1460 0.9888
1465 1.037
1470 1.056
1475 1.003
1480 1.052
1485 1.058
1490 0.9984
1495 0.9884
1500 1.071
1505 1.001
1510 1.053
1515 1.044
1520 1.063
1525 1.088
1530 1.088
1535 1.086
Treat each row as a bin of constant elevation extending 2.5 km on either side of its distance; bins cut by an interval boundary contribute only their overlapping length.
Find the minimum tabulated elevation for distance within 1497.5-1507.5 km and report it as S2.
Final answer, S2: 1.001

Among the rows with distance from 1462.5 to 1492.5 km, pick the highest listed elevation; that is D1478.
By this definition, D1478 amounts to 1.058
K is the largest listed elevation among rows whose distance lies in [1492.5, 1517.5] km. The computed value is 1.071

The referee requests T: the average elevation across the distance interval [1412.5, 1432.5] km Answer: 1.14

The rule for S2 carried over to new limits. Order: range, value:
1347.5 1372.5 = 0.7046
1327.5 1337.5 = 1.047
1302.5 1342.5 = 0.9634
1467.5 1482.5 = 1.003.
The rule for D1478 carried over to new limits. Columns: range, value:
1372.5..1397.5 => 0.9876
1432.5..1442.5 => 1.261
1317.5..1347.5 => 1.076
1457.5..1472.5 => 1.056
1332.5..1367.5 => 1.066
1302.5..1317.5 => 1.123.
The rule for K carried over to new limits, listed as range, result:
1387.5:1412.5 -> 1.108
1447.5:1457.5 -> 1.102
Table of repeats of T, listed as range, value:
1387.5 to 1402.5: 0.927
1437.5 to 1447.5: 1.14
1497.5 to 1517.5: 1.04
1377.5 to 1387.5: 0.972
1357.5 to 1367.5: 0.881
